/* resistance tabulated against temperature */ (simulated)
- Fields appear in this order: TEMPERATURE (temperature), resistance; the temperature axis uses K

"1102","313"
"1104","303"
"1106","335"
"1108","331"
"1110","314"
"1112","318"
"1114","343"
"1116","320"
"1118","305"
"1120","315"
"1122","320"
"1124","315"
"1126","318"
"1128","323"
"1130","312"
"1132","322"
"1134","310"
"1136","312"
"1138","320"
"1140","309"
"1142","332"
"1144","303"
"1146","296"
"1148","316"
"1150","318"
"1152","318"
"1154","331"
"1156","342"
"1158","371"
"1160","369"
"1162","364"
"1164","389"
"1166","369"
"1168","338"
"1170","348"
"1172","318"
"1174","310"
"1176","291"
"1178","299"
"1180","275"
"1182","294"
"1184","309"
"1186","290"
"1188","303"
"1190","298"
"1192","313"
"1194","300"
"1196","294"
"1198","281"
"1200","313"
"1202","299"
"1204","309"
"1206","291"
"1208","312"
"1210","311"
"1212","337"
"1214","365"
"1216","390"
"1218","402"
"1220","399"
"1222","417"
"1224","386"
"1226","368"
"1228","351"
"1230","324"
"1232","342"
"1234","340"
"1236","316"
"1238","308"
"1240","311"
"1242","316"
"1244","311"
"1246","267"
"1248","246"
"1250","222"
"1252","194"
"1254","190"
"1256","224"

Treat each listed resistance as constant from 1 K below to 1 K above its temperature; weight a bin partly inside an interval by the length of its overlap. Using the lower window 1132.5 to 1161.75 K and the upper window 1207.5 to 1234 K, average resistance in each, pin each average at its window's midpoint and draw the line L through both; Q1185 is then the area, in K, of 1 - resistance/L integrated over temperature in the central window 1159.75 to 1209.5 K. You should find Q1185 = 4.3 K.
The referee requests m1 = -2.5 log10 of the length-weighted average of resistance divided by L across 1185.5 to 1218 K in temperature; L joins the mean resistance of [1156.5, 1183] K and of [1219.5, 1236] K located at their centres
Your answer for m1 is 0.11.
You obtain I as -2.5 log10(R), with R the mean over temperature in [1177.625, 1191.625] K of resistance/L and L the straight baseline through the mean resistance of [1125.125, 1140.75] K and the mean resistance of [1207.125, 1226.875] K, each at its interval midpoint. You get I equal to 0.18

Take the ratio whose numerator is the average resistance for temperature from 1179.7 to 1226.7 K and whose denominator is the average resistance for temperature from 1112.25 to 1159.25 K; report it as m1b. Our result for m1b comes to 1.0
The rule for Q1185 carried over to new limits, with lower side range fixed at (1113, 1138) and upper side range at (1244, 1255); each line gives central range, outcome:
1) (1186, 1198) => -1.2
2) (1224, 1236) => -4.9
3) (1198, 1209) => -1.6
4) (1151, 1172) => -4.3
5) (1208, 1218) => -3.7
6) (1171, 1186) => -0.9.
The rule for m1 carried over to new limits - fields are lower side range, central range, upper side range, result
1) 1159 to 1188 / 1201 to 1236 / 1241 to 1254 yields -0.23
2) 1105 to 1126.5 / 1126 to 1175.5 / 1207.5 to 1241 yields 0.00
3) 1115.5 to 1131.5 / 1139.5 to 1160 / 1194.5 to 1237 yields -0.01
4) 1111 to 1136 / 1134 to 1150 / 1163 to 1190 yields 0.02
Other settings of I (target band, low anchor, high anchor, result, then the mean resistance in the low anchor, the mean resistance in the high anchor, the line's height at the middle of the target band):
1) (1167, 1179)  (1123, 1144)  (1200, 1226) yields 0.054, 317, 351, 334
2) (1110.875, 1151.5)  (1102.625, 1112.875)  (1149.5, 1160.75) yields 0.048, 320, 342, 331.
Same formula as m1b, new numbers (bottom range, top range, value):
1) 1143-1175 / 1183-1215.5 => 0.92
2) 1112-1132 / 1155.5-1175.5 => 1.10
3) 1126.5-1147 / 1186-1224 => 1.05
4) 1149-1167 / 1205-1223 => 1.02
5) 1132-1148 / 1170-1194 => 0.97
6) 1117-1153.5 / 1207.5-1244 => 1.11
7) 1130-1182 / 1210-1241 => 1.09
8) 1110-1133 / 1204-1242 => 1.09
